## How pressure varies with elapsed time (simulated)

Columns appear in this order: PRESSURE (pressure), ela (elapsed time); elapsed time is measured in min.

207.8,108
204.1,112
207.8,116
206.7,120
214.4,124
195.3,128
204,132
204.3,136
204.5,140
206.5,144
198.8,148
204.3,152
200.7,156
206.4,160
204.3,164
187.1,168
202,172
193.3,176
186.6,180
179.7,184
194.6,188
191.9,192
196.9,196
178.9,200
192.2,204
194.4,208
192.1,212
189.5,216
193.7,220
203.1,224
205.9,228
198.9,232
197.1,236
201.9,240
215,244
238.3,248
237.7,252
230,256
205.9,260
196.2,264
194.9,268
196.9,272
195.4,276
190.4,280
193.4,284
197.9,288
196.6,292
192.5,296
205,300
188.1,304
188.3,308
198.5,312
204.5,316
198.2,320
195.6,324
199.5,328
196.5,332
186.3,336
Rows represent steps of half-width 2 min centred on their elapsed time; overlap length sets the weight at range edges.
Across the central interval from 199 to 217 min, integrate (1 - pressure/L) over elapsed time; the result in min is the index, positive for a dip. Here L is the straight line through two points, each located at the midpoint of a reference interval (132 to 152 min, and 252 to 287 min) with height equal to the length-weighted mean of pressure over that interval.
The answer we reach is 1.2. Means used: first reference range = 204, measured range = 190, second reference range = 202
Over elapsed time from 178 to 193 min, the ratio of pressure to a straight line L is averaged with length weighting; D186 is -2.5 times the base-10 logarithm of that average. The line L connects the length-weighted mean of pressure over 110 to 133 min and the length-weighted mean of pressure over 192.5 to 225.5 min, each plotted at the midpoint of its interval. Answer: 0.045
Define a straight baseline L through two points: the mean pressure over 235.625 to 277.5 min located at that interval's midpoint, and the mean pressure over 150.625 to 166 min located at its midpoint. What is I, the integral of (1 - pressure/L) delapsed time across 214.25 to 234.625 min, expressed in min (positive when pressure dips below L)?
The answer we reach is 1.0 min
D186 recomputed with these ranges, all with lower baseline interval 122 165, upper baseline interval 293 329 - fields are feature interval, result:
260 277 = 0.01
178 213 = 0.07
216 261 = -0.06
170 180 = 0.04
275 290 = 0.02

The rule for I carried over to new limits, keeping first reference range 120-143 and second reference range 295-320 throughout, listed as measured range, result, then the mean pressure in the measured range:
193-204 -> 0.7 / 189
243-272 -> -2.4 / 216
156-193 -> 1.5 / 194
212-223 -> 0.4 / 193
